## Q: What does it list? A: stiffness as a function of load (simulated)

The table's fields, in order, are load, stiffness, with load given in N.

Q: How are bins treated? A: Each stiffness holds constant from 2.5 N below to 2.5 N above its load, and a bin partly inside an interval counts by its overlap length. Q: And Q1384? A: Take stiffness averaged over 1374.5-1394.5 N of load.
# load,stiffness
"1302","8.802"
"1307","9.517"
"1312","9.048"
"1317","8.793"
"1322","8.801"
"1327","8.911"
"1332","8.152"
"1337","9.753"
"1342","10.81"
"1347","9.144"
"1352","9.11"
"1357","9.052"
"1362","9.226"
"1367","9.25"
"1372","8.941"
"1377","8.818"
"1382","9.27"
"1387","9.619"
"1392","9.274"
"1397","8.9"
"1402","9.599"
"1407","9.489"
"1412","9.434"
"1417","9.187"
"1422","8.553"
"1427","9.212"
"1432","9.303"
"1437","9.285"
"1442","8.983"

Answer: 9.25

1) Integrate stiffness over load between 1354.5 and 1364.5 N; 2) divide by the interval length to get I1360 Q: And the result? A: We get 9.14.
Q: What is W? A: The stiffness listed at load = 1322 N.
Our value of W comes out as 8.801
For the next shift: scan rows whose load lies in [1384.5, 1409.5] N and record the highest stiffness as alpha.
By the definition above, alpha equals 9.619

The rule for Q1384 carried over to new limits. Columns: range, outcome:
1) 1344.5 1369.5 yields 9.16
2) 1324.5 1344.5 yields 9.41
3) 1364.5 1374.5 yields 9.1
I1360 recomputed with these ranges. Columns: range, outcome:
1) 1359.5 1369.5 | 9.24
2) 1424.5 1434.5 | 9.26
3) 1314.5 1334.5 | 8.66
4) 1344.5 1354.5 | 9.13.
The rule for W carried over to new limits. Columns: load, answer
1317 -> 8.793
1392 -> 9.274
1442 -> 8.983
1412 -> 9.434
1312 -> 9.048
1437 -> 9.285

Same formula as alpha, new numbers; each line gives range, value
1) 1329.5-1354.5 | 10.81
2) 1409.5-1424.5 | 9.434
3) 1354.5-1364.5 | 9.226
